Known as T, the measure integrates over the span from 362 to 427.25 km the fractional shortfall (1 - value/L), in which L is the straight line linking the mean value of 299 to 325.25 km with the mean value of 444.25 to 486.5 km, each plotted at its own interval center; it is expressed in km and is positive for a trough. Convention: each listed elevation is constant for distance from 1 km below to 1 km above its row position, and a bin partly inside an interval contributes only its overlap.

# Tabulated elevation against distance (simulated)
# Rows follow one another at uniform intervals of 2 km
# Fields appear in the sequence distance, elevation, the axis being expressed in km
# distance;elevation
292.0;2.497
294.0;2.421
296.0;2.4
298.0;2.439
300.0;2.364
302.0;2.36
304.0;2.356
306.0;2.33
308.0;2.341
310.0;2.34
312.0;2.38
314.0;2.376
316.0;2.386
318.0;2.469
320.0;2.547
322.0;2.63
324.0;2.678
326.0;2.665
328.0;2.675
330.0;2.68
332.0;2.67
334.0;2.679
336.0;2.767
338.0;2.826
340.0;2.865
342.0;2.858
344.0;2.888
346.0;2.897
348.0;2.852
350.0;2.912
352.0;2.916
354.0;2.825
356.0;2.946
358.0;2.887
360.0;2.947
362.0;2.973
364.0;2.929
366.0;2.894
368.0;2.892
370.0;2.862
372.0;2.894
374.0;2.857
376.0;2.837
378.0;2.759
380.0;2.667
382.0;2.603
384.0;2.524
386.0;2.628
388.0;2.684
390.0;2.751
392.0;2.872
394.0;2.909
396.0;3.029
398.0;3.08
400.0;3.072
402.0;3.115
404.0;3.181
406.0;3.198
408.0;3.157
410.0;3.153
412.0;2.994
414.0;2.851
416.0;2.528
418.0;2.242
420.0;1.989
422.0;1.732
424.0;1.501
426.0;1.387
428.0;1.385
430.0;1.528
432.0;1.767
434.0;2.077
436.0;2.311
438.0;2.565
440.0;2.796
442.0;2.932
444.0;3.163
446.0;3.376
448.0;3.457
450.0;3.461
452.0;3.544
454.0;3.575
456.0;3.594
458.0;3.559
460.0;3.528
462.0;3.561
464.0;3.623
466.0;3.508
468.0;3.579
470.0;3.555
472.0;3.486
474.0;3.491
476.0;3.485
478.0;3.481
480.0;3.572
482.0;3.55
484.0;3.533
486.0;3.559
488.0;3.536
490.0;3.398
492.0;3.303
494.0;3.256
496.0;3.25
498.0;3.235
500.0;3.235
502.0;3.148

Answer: 6.3 km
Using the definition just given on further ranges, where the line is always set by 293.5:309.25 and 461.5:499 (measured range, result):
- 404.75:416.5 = 0.15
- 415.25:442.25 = 9.70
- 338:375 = -2.48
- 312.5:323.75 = -0.06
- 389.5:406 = -0.30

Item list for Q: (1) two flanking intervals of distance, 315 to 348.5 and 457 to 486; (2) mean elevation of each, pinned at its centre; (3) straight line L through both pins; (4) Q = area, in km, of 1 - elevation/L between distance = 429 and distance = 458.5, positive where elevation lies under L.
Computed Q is 4.2 km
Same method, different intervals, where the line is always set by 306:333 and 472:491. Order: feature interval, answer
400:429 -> 5.70 km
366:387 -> 0.78 km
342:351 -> -0.67 km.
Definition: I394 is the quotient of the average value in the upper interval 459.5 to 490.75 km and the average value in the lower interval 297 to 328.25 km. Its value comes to 1.4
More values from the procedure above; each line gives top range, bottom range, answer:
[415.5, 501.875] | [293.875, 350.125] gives 1.16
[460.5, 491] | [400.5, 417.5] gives 1.18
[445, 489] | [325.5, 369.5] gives 1.24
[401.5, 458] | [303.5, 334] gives 1.07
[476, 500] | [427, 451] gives 1.33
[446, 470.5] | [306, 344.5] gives 1.36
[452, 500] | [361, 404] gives 1.22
